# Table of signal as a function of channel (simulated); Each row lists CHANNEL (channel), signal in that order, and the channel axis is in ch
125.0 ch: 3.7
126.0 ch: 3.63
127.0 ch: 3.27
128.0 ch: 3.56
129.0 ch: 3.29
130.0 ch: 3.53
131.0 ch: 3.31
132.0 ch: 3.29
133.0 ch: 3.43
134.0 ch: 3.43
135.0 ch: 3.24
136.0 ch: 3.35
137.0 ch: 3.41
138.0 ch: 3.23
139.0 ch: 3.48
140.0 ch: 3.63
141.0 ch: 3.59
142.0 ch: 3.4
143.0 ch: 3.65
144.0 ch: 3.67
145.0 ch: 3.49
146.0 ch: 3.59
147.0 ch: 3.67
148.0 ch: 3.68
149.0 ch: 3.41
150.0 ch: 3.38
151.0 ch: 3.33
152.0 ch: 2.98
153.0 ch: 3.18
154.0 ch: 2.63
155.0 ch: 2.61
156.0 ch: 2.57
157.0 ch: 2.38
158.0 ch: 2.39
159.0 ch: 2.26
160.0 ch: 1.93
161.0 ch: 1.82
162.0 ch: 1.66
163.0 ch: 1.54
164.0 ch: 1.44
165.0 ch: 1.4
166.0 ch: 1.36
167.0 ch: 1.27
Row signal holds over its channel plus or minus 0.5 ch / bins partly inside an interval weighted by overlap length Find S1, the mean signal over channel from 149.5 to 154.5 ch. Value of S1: 3.1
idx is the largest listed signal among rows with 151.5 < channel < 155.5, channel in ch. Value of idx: 3.18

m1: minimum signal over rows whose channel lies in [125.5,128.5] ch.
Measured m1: 3.27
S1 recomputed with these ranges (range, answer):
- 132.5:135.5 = 3.37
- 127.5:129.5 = 3.42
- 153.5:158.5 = 2.52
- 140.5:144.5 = 3.58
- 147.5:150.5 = 3.49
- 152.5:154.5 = 2.91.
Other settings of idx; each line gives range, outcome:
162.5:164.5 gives 1.54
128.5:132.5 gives 3.53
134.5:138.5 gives 3.41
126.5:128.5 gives 3.56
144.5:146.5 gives 3.59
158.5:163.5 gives 2.26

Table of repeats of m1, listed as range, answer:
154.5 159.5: 2.26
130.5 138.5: 3.23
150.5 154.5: 2.63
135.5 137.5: 3.35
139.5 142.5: 3.4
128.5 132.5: 3.29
